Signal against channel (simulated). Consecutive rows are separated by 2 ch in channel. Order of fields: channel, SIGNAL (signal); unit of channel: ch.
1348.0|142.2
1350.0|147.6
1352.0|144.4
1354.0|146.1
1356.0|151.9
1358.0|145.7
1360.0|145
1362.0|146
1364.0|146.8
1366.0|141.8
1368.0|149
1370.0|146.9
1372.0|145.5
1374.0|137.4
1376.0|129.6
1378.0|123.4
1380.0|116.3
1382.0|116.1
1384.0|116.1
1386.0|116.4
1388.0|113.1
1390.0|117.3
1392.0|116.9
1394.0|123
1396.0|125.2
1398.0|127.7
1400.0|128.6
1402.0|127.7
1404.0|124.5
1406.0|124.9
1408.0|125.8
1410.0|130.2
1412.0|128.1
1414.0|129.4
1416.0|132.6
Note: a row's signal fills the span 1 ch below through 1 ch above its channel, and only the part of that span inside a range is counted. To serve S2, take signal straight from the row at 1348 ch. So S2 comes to 142.2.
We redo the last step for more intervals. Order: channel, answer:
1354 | 146.1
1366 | 141.8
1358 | 145.7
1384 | 116.1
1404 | 124.5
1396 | 125.2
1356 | 151.9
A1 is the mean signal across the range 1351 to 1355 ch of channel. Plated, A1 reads 145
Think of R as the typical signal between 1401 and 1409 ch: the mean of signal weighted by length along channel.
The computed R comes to 126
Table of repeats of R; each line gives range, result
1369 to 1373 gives 146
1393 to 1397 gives 124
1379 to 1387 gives 116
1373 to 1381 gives 127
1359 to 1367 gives 145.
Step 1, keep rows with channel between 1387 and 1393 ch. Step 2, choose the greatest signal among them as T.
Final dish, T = 117.3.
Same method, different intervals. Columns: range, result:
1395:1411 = 130.2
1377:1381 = 123.4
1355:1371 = 151.9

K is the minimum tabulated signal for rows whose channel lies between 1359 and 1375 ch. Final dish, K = 137.4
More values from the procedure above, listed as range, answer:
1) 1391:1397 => 116.9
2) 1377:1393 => 113.1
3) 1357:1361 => 145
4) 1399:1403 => 127.7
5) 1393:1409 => 123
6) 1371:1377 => 129.6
